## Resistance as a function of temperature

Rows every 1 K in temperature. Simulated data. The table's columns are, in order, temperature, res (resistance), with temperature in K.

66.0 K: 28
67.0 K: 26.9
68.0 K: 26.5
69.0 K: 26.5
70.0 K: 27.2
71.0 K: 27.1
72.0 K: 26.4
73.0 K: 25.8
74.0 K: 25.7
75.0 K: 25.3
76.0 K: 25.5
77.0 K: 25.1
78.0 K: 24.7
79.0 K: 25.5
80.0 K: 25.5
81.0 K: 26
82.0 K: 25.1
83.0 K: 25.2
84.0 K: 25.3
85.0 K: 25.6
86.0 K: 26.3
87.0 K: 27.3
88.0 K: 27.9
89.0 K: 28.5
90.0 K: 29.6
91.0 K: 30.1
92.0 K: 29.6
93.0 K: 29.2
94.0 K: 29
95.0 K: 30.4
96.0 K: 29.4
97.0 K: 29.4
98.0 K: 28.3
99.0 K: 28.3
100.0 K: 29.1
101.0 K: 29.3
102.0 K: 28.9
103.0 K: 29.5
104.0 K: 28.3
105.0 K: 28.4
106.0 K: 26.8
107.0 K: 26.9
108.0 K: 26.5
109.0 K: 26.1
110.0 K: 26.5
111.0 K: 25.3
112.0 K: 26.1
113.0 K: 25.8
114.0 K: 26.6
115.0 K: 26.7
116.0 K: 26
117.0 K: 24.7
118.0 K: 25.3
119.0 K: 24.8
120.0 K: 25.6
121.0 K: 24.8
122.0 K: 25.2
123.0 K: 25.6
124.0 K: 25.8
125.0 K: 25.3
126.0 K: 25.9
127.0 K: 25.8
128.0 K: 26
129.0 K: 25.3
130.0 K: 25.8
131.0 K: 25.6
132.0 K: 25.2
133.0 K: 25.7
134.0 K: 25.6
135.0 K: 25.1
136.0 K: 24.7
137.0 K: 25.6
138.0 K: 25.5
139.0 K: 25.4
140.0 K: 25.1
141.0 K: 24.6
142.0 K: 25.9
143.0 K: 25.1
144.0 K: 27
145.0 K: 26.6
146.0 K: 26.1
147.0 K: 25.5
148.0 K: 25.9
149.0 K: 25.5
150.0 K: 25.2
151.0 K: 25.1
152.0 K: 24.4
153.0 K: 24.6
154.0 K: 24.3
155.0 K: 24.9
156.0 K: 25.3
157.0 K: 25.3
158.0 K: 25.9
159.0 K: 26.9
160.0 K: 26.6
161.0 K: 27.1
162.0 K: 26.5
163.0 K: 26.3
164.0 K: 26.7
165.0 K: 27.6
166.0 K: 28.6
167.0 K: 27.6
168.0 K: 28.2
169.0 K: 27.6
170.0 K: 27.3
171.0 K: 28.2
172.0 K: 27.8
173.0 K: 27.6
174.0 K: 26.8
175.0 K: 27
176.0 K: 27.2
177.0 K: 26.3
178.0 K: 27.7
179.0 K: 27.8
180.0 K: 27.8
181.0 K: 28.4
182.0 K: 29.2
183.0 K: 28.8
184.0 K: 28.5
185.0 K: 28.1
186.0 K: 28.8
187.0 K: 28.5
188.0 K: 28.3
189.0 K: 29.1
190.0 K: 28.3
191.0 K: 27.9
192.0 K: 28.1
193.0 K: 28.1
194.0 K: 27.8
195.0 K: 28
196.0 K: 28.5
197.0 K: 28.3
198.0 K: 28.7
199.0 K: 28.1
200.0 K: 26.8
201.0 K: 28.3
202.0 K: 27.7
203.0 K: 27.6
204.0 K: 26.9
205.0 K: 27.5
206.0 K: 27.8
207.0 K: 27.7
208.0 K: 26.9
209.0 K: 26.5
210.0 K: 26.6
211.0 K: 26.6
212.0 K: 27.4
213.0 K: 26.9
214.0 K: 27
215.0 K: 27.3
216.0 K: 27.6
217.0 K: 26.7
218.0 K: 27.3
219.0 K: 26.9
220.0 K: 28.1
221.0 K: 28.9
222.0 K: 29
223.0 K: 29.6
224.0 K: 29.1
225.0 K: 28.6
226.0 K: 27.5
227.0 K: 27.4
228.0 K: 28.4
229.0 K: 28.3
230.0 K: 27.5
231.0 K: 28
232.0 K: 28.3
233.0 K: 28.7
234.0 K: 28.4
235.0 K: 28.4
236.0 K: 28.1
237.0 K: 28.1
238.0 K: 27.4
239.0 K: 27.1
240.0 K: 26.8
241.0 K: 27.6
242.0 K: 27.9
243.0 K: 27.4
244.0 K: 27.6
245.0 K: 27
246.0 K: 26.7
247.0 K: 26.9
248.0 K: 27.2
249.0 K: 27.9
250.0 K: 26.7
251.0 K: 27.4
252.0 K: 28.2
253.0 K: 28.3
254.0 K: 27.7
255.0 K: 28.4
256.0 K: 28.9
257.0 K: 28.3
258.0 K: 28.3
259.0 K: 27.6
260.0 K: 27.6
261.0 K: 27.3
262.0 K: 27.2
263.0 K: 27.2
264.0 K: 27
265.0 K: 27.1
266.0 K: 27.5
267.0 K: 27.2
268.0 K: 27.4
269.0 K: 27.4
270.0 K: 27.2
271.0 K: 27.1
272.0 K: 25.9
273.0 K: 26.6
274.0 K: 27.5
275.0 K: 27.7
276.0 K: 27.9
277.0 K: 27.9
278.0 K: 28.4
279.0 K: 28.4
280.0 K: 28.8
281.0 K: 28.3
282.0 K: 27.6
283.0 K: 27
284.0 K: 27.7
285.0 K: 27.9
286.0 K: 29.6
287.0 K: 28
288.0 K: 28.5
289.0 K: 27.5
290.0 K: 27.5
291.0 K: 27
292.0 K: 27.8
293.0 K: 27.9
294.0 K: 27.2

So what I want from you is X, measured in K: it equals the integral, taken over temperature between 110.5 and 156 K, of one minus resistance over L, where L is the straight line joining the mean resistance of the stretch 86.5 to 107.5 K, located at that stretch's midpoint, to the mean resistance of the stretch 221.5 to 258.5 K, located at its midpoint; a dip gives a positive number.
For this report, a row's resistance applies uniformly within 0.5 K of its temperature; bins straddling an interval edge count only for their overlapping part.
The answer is 4.9 K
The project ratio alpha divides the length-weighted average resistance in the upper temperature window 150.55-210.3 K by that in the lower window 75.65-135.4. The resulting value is 1.02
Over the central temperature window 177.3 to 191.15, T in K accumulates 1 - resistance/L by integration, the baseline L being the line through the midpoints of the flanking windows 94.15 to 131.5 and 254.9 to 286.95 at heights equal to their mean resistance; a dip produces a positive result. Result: -0.6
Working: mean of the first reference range 26.8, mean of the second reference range 27.7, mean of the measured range 28.4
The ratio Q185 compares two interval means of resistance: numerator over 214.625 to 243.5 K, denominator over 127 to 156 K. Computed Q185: 1.10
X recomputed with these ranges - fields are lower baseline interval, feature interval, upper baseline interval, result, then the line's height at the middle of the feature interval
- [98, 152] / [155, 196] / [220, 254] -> -1.0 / 26.9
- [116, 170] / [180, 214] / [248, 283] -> -1.6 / 26.6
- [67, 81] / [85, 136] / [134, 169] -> -2.0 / 25.9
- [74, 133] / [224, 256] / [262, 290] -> -0.4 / 27.4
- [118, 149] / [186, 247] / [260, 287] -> -2.4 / 26.7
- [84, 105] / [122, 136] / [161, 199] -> 1.4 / 28.3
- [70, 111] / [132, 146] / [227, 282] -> 1.0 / 27.4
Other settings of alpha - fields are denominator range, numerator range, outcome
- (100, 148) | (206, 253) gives 1.06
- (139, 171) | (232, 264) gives 1.06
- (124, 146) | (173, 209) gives 1.09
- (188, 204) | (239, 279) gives 0.98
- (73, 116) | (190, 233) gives 1.02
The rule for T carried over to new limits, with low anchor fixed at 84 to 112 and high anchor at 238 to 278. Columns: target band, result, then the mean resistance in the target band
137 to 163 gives 2.1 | 25.6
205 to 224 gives 0.1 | 27.5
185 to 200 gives -0.3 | 28.3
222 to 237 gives -0.4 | 28.3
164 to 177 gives 0.1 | 27.5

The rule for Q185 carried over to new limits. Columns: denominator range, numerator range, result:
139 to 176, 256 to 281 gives 1.05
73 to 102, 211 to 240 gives 1.02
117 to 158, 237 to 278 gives 1.08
